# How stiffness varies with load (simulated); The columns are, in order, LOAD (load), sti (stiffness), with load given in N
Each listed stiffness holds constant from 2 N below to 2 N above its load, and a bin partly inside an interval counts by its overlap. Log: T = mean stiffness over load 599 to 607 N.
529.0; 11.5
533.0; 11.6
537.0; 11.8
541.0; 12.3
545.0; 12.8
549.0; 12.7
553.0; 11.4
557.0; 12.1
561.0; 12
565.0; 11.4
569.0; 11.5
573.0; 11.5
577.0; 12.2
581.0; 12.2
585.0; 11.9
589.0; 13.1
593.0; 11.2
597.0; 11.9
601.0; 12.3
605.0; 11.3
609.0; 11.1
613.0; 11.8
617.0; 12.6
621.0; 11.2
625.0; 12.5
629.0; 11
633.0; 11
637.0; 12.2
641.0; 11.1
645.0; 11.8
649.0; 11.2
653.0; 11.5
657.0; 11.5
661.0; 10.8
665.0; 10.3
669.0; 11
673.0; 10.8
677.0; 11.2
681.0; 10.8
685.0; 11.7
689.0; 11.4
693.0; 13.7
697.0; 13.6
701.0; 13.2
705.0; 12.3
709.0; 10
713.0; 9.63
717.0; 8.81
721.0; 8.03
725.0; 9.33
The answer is 11.8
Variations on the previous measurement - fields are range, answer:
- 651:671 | 11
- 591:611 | 11.6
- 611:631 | 11.8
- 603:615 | 11.4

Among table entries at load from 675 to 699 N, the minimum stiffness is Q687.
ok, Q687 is 10.8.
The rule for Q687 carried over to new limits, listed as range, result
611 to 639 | 11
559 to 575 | 11.4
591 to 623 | 11.1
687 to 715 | 9.63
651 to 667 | 10.3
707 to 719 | 8.81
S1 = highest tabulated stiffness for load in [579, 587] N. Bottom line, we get 12.2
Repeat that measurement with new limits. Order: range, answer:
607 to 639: 12.6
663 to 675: 11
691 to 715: 13.7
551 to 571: 12.1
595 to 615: 12.3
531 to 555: 12.8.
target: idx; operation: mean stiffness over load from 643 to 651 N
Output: 11.5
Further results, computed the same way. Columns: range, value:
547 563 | 12.1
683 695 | 12.3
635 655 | 11.6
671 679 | 11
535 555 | 12.2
